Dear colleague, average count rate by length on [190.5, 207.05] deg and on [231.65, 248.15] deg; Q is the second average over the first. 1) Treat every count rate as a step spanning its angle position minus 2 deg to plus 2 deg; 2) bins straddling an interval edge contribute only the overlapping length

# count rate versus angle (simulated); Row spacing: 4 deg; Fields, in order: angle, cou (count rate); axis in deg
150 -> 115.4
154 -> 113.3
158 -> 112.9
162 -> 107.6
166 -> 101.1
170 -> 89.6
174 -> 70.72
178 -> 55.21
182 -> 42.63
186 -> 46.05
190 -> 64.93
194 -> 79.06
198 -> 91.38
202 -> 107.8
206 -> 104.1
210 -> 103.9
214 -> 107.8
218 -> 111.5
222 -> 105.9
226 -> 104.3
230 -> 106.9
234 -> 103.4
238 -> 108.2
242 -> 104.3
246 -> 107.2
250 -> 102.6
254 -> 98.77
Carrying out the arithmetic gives 1.15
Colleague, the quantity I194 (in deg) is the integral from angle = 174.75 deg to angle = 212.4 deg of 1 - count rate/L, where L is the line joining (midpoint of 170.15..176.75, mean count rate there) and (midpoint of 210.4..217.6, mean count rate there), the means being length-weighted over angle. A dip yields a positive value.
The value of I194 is 6.2 deg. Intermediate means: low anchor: 74.2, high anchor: 108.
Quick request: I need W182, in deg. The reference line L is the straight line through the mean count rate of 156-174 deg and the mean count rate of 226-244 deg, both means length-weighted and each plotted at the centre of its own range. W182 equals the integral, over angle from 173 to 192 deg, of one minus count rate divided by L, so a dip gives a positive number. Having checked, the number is 8.61 deg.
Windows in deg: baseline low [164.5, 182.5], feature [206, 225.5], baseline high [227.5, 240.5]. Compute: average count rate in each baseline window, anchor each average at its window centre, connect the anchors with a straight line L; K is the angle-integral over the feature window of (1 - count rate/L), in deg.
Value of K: -2.1 deg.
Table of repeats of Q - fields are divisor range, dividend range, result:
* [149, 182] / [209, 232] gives 1.16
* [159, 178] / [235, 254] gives 1.17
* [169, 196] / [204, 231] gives 1.69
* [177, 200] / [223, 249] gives 1.66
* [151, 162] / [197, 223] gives 0.94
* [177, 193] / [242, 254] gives 1.93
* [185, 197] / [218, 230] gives 1.59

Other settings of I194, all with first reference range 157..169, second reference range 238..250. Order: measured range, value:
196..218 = 0.35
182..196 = 5.98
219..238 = -0.04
